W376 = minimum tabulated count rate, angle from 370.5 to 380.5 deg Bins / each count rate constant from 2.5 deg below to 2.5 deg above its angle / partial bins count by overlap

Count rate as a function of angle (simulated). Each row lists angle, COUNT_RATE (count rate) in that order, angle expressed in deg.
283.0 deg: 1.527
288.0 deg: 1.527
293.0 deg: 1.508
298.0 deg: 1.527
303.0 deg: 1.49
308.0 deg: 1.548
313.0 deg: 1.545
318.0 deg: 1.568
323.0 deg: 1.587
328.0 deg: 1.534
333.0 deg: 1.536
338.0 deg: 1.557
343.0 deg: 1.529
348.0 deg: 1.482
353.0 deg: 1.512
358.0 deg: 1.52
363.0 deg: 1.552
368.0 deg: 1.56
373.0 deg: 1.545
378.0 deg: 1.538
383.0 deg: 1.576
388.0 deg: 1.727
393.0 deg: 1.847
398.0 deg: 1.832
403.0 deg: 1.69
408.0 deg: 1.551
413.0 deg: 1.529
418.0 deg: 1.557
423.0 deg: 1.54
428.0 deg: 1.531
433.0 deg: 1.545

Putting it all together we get 1.538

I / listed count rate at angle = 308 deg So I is 1.548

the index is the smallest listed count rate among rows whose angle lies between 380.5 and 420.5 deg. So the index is 1.529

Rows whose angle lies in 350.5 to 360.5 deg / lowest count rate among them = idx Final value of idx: 1.512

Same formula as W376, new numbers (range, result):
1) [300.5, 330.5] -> 1.49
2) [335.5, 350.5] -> 1.482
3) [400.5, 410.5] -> 1.551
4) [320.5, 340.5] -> 1.534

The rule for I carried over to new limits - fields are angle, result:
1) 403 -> 1.69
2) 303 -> 1.49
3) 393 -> 1.847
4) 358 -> 1.52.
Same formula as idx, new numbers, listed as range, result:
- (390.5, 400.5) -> 1.832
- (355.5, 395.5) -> 1.52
